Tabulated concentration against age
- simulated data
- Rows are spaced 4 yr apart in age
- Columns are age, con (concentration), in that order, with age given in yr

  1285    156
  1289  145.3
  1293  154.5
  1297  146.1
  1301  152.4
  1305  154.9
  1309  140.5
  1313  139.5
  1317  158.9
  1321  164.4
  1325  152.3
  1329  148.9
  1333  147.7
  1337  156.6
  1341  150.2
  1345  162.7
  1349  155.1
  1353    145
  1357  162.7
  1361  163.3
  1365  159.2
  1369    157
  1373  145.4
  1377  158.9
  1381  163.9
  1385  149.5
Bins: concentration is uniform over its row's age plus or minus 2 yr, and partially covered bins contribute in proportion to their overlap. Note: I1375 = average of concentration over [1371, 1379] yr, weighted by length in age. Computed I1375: 152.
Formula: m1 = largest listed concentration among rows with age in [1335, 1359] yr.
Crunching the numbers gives 162.7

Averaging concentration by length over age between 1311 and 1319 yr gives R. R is 149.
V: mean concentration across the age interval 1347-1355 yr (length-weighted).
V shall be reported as 150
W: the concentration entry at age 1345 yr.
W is 162.7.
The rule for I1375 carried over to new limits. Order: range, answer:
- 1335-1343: 153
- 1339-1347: 156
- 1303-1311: 148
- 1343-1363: 158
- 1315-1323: 162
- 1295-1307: 151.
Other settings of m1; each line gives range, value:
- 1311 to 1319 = 158.9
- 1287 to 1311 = 154.9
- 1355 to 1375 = 163.3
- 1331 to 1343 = 156.6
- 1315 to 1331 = 164.4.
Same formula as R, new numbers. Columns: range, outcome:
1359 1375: 156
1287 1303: 150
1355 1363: 163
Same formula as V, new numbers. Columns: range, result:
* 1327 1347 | 153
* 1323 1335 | 150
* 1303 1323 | 152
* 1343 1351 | 159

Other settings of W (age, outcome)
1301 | 152.4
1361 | 163.3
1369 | 157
